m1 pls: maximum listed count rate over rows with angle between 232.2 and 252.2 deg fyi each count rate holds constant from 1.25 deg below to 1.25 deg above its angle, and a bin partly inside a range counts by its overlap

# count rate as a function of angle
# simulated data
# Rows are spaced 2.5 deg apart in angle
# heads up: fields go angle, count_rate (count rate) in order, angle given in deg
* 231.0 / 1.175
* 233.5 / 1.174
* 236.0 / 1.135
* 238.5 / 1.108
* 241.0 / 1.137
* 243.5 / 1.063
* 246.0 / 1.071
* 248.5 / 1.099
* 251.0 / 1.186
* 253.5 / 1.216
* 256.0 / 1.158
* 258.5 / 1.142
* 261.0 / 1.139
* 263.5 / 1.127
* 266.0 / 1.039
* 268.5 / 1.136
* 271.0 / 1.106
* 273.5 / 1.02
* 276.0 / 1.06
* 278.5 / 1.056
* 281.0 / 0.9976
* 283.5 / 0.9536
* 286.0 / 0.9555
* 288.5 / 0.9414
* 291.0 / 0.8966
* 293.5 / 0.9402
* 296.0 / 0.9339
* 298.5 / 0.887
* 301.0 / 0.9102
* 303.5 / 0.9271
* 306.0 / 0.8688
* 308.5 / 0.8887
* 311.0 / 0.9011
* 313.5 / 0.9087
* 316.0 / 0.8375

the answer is 1.186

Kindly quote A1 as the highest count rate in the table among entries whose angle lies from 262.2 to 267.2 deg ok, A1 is 1.127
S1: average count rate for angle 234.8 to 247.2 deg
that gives 1.1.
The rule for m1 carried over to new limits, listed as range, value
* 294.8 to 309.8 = 0.9339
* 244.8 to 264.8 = 1.216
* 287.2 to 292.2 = 0.9414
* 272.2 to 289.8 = 1.06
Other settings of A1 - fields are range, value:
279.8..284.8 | 0.9976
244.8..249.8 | 1.099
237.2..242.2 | 1.137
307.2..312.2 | 0.9011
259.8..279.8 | 1.139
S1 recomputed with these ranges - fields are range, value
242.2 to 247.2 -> 1.07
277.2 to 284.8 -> 1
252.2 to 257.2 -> 1.19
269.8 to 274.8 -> 1.06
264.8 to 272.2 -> 1.09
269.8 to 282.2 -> 1.05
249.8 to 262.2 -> 1.17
